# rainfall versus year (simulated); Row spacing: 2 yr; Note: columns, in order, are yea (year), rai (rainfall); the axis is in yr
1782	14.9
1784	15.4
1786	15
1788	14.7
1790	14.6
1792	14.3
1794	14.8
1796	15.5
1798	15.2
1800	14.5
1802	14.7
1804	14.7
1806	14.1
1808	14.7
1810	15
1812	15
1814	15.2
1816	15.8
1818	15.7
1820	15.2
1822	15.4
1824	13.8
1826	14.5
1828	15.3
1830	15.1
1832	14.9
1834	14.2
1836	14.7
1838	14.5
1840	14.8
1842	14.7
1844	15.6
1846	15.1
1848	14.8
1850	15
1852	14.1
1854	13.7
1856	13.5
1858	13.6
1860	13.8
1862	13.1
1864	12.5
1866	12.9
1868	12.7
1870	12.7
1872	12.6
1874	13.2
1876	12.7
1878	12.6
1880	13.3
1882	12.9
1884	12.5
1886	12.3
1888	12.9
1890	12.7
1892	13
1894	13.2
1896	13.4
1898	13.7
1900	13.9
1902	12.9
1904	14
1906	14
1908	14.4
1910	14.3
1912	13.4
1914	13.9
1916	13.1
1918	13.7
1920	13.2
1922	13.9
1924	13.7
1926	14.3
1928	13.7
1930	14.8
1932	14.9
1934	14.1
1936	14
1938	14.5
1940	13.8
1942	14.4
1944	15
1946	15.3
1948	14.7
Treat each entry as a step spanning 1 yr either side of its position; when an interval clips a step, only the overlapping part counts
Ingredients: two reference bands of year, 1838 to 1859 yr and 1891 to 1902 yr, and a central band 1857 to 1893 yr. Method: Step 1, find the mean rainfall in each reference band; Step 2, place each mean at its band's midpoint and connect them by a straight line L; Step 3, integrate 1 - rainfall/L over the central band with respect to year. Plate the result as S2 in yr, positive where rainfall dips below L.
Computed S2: 2.6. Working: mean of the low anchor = 14.5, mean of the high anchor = 13.4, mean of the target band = 12.9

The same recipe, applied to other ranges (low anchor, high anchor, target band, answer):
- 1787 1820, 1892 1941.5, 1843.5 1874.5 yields 1.60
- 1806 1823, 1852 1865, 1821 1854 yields -1.15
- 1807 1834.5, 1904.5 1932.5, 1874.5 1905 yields 2.52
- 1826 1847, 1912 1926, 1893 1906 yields 0.34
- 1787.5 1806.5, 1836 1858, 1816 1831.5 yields -0.45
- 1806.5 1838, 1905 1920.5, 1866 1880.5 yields 1.48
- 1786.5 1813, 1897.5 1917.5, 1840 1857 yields -0.32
